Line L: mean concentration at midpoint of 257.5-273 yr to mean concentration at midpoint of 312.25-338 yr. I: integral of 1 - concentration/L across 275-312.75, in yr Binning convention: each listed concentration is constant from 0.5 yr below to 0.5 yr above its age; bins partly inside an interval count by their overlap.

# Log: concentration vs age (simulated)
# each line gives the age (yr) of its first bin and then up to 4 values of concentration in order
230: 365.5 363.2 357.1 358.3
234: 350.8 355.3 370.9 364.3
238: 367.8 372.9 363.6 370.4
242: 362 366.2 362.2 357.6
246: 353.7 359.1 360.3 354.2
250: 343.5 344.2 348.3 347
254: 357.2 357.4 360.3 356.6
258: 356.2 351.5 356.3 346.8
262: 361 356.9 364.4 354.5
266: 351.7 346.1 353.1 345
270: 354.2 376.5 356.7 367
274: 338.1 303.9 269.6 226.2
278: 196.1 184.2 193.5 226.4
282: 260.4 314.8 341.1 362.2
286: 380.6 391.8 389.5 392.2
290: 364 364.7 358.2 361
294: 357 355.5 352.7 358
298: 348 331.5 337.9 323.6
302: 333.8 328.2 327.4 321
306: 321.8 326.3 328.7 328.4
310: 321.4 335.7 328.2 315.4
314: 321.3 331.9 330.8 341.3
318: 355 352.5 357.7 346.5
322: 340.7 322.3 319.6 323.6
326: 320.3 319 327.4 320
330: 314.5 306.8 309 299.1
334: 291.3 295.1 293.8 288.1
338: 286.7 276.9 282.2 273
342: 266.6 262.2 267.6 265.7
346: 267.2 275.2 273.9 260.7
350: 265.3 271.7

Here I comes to 1.8 yr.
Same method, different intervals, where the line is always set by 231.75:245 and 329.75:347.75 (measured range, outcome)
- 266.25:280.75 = 1.54 yr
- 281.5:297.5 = -1.68 yr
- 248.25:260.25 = -0.08 yr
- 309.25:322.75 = -1.55 yr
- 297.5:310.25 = -0.73 yr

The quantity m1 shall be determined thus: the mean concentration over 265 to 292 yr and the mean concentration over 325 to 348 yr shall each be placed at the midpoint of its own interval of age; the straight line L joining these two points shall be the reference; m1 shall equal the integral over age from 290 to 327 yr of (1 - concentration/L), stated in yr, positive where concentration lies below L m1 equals -3.7 yr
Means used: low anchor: 322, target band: 337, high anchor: 292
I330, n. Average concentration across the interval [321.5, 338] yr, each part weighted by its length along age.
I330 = 311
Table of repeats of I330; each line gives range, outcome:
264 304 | 330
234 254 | 359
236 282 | 337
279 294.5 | 332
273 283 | 254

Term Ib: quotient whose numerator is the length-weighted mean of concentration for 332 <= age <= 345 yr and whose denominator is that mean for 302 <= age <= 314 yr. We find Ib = 0.87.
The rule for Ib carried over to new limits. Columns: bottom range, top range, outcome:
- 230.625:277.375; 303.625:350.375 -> 0.88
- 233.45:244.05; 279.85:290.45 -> 0.91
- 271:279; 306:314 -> 1.11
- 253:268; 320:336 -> 0.89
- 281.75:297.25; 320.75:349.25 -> 0.83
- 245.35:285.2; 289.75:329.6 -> 1.02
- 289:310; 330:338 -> 0.87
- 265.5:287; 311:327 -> 1.08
